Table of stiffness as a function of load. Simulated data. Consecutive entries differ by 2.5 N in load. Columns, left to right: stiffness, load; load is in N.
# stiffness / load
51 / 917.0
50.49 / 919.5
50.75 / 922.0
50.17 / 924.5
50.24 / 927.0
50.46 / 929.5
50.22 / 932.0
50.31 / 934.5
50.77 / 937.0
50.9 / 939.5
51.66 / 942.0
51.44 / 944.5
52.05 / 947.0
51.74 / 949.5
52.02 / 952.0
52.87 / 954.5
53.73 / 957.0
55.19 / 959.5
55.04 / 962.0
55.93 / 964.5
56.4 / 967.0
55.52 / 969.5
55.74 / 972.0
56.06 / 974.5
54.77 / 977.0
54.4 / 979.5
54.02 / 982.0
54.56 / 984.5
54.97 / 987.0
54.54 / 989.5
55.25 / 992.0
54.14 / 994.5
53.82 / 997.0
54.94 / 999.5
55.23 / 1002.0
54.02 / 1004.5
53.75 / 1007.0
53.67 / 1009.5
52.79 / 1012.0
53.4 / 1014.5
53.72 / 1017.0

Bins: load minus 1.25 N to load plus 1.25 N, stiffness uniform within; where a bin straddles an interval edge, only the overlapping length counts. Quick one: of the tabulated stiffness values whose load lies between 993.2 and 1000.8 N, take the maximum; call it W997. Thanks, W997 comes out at 54.94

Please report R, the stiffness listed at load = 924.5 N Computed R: 50.17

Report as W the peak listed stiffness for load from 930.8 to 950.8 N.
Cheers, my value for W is 52.05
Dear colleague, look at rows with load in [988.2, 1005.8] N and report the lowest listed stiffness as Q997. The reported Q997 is 53.82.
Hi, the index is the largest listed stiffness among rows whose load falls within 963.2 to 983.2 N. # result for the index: 56.4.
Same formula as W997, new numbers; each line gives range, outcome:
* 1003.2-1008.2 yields 54.02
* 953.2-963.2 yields 55.19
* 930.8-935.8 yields 50.31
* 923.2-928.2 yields 50.24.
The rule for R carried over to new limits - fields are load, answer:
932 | 50.22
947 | 52.05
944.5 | 51.44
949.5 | 51.74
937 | 50.77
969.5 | 55.52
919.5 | 50.49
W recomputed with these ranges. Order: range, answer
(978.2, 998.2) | 55.25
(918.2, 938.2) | 50.77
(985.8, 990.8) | 54.97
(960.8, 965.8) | 55.93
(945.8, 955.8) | 52.87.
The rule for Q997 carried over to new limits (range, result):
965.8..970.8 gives 55.52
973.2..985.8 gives 54.02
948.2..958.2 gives 51.74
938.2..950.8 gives 50.9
